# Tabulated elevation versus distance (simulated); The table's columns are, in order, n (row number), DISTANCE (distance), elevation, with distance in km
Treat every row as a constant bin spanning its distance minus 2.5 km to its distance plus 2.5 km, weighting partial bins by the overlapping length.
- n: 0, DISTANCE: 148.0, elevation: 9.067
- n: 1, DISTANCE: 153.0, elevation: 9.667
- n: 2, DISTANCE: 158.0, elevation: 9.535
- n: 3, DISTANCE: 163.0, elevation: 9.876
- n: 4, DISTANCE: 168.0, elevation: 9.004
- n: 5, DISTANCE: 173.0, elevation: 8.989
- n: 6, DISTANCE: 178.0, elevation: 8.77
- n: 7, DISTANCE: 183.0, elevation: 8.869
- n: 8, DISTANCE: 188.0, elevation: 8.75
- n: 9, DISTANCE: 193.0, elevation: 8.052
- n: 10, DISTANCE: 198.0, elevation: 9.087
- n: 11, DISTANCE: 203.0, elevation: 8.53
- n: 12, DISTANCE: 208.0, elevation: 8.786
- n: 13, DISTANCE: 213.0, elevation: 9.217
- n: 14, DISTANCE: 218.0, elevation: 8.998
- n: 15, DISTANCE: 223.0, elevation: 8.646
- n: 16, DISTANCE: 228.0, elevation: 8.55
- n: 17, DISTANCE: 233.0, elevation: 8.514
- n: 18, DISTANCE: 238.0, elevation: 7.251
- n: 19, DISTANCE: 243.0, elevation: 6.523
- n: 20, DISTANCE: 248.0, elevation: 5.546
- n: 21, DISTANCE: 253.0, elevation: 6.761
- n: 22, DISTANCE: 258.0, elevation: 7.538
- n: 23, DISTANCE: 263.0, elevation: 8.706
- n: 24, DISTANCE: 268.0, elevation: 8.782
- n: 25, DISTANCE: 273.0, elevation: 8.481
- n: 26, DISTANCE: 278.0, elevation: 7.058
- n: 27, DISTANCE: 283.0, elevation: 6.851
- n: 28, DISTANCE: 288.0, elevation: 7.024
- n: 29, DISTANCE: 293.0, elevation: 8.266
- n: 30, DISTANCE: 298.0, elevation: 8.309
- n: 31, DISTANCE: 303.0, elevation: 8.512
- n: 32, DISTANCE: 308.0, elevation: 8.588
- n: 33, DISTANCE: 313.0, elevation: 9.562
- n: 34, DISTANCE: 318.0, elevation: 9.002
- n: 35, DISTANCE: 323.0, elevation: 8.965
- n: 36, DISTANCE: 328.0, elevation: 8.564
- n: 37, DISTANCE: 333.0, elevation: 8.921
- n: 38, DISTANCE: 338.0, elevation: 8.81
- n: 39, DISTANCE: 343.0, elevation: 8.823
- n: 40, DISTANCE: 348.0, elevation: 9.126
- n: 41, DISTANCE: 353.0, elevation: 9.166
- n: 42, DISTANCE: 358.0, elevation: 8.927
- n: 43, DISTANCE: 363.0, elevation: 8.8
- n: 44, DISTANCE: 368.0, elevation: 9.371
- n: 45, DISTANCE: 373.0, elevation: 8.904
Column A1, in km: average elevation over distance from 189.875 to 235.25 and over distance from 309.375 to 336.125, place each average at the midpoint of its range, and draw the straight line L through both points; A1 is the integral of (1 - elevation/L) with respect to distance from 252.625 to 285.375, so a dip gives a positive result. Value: 3.9 km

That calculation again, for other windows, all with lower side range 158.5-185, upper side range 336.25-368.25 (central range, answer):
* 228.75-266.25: 7.11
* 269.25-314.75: 4.87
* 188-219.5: 1.18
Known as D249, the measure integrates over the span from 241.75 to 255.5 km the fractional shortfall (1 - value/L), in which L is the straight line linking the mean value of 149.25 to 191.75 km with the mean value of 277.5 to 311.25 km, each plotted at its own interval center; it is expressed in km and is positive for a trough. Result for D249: 3.5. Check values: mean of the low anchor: 9.15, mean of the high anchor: 7.88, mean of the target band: 6.25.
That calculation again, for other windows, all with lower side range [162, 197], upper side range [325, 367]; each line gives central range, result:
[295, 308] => 0.7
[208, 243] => 1.9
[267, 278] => 0.8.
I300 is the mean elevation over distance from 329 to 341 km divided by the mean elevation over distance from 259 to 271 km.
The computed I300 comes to 1.0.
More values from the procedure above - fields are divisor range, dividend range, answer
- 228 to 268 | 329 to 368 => 1.20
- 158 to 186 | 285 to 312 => 0.90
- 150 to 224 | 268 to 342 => 0.93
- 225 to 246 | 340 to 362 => 1.17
